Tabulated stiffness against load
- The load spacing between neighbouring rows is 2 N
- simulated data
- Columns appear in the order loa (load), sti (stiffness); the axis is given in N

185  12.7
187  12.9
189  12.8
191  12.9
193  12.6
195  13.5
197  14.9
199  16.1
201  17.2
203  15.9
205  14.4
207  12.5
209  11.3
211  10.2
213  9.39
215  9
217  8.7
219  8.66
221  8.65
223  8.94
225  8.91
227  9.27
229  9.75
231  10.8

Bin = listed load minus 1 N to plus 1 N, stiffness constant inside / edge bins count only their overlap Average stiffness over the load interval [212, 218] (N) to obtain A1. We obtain 9.03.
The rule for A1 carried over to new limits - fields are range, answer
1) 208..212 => 10.8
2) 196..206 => 15.7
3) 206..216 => 10.5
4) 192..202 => 14.9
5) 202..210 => 13.5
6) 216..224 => 8.74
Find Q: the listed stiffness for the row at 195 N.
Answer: 13.5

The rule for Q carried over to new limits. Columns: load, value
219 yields 8.66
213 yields 9.39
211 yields 10.2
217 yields 8.7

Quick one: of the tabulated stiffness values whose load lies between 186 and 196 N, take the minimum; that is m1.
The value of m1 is 12.6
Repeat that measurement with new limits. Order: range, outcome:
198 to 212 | 10.2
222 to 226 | 8.91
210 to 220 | 8.66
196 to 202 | 14.9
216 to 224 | 8.65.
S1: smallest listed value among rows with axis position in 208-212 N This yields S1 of 10.2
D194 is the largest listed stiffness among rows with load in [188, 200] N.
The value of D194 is 16.1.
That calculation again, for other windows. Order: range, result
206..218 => 12.5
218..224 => 8.94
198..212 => 17.2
